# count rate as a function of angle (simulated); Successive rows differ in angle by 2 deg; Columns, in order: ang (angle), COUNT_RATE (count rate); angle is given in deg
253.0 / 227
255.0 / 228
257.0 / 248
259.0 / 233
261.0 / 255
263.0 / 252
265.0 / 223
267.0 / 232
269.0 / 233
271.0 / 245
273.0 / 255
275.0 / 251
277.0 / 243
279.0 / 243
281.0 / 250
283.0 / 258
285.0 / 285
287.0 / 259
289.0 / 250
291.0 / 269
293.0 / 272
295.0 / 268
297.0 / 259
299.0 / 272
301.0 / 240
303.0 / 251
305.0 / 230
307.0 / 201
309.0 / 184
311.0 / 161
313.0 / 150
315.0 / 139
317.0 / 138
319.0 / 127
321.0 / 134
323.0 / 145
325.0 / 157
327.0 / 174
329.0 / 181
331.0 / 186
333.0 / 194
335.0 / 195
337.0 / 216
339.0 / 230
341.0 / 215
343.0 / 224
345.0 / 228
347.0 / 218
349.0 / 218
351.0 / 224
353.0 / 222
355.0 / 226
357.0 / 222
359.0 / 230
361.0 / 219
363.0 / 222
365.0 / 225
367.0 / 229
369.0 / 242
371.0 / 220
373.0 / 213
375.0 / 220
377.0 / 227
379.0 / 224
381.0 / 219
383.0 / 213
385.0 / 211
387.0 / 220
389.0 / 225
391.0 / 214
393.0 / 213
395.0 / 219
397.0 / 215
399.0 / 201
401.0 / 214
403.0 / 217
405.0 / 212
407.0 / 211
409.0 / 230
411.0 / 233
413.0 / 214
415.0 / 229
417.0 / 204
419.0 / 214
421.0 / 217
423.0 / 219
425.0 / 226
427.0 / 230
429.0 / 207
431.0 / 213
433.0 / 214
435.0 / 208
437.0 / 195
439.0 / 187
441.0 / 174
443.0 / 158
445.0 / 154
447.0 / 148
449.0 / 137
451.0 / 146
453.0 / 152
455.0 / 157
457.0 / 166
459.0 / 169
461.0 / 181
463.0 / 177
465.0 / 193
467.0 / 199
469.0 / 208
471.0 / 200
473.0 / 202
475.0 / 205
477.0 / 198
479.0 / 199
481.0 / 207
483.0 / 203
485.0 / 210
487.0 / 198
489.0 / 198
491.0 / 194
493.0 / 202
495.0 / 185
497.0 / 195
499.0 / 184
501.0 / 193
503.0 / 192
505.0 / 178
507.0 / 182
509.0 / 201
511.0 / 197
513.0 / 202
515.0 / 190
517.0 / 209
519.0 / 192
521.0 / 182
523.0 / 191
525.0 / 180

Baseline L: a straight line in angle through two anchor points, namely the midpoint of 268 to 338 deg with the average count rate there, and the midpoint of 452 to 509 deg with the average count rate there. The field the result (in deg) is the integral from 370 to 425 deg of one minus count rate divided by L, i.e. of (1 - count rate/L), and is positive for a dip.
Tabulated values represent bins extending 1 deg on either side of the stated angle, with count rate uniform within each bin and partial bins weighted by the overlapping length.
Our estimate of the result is -4.29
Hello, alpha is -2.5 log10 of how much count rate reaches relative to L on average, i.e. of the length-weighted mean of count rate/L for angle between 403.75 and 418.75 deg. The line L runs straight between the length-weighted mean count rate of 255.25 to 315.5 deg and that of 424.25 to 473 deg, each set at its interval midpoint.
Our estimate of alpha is -0.12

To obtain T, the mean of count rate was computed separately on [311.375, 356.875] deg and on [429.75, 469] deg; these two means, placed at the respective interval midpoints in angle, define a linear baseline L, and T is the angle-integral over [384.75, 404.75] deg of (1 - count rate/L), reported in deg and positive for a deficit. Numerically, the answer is -3.62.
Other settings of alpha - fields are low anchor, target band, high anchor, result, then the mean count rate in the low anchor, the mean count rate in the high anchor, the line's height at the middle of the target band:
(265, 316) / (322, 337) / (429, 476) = 0.24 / 236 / 181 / 222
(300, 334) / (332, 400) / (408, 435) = -0.12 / 176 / 219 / 196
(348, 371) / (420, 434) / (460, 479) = -0.05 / 225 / 196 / 207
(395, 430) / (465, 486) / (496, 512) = -0.02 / 217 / 190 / 199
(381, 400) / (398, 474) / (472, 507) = 0.06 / 215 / 196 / 206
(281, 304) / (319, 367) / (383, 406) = 0.17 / 262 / 215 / 238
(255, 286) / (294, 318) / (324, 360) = 0.10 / 246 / 209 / 228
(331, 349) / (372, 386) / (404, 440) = -0.02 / 214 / 215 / 214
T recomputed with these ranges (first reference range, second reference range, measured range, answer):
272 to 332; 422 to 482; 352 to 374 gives -2.27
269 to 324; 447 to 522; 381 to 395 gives -0.75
